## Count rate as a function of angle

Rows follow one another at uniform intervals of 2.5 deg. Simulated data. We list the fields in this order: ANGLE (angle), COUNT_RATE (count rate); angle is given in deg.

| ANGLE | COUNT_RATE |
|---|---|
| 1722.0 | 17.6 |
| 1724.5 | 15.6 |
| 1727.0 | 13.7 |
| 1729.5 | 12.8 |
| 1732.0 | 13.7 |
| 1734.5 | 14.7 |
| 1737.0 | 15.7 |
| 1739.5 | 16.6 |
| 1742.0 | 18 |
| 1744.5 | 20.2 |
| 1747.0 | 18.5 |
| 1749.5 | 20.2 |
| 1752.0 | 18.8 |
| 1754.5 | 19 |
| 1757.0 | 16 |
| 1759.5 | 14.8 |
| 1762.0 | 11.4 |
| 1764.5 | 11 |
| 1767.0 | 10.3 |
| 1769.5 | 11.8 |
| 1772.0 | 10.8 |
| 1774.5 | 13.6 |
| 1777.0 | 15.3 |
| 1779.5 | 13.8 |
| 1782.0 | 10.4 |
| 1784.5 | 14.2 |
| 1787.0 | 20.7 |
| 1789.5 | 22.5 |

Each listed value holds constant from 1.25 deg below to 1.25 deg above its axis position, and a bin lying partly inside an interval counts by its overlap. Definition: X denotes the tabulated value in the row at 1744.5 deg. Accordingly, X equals 20.2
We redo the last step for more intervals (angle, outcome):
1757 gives 16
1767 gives 10.3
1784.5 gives 14.2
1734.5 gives 14.7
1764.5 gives 11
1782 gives 10.4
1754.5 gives 19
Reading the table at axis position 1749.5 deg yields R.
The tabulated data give 20.2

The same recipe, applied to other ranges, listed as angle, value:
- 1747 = 18.5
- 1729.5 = 12.8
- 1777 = 15.3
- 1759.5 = 14.8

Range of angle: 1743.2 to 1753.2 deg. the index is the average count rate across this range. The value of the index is 19.4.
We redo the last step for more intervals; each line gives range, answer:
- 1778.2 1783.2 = 12.1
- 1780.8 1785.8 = 12.4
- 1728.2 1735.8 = 13.7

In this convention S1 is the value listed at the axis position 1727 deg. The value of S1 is 13.7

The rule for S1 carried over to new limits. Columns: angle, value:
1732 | 13.7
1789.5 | 22.5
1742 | 18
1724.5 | 15.6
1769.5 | 11.8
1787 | 20.7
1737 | 15.7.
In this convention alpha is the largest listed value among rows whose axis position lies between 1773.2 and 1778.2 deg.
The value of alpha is 15.3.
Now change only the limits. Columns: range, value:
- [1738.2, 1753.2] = 20.2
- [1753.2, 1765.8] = 19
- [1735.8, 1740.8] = 16.6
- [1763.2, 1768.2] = 11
